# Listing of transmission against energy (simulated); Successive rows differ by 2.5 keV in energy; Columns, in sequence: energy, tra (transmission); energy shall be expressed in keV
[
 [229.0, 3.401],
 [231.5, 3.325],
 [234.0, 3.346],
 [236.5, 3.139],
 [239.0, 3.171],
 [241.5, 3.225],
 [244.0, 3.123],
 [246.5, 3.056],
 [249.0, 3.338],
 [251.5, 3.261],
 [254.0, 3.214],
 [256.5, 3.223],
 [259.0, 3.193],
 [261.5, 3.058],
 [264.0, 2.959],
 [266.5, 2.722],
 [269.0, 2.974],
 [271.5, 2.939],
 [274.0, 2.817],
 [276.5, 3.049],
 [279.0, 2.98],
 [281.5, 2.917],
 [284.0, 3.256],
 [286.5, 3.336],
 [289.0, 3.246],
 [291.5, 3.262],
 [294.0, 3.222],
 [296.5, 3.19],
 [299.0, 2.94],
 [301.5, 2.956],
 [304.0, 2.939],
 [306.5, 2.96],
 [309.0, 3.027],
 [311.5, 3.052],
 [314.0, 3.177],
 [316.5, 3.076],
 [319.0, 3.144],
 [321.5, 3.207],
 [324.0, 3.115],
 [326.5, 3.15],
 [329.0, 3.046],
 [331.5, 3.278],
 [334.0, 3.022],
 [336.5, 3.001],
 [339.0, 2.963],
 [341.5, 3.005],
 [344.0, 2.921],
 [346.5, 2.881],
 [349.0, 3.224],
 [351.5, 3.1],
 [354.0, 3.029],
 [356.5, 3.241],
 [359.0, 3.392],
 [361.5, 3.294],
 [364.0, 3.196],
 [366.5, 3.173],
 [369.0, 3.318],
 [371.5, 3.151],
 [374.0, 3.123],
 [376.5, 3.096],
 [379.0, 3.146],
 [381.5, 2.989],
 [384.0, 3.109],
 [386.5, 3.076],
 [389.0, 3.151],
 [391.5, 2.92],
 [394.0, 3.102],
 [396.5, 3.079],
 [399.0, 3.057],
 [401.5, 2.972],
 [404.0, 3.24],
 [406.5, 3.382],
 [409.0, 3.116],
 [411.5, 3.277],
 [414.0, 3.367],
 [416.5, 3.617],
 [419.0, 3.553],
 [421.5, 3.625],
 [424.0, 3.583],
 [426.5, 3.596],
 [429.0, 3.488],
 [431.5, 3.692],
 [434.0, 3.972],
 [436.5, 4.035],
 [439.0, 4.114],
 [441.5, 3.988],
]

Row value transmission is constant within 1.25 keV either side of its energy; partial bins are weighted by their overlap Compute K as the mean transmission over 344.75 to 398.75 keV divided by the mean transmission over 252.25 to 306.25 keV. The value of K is 1.02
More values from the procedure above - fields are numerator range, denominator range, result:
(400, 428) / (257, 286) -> 1.13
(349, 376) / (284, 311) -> 1.03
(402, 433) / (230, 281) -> 1.11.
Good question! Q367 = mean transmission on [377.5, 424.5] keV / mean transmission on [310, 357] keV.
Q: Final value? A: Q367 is 1.0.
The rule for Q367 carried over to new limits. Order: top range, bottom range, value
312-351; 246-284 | 1.01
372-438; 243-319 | 1.08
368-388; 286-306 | 1.00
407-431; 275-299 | 1.10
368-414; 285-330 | 1.01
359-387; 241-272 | 1.02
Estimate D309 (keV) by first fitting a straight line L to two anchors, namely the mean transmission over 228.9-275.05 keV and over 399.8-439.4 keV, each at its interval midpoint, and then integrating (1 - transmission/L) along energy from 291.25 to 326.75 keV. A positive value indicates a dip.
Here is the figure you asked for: 1.9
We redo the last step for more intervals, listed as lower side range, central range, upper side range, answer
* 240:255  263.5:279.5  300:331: 1.2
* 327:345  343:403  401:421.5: 1.4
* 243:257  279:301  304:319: -0.3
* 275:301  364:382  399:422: 0.6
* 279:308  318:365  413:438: 2.7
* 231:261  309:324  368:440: 0.7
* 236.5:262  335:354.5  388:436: 1.7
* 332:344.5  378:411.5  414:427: 2.8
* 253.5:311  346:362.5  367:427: -0.1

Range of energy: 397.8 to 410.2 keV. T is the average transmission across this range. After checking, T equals 3.15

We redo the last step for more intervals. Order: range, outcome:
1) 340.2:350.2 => 3.01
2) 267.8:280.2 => 2.95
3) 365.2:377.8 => 3.17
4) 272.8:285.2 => 3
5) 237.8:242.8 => 3.2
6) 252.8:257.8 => 3.22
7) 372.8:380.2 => 3.12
